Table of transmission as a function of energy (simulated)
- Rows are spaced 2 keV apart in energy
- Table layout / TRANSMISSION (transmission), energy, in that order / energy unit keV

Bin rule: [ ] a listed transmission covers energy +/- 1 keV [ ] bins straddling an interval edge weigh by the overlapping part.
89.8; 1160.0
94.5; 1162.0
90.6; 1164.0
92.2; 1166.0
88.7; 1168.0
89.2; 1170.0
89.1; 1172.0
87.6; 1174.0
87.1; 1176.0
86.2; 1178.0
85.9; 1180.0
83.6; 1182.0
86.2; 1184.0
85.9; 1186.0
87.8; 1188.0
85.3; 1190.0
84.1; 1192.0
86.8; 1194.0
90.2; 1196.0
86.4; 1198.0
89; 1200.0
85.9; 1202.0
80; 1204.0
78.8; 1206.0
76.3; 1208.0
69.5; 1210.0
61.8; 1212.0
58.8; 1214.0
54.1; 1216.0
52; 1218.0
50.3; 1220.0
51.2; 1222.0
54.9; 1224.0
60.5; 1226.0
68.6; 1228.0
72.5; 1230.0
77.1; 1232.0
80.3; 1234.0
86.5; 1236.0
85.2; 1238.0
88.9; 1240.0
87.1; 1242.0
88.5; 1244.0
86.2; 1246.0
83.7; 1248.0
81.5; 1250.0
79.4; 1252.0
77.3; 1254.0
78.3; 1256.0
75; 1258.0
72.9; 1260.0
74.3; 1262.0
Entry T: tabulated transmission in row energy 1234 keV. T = 80.3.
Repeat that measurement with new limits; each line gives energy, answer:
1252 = 79.4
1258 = 75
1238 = 85.2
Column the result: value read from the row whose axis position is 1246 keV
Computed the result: 86.2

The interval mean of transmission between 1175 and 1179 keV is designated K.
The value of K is 86.7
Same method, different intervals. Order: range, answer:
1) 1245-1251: 83.8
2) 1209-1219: 59.2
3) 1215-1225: 52.5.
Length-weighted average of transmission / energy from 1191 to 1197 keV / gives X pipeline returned 87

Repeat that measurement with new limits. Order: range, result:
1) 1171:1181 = 87.2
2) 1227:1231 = 70.5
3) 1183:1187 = 86.1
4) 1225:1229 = 64.5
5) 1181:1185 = 84.9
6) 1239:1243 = 88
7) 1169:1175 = 88.6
